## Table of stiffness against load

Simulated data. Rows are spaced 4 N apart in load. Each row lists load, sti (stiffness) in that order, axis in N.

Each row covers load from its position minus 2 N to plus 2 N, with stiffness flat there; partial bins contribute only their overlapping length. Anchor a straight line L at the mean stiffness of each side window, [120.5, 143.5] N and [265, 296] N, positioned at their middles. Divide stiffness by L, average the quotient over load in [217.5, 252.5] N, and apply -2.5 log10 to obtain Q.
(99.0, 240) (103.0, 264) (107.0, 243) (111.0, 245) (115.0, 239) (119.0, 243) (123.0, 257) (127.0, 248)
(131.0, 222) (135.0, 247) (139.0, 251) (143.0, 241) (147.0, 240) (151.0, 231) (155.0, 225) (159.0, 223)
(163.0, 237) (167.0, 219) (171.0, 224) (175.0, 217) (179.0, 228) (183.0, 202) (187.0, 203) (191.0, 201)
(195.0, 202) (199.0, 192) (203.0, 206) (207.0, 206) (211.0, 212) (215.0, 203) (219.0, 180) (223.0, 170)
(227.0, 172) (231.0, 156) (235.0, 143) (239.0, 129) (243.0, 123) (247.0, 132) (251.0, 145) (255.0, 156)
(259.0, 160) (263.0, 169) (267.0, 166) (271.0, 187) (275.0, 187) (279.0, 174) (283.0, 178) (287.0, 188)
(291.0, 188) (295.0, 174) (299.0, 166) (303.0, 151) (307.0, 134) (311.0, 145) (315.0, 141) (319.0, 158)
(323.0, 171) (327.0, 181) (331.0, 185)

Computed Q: 0.32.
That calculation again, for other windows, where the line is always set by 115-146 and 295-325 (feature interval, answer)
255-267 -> 0.09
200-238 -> 0.10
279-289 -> -0.09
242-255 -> 0.32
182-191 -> 0.07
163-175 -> 0.01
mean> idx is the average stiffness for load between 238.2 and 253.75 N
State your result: 134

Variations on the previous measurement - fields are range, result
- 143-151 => 238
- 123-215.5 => 222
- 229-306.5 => 161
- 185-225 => 198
